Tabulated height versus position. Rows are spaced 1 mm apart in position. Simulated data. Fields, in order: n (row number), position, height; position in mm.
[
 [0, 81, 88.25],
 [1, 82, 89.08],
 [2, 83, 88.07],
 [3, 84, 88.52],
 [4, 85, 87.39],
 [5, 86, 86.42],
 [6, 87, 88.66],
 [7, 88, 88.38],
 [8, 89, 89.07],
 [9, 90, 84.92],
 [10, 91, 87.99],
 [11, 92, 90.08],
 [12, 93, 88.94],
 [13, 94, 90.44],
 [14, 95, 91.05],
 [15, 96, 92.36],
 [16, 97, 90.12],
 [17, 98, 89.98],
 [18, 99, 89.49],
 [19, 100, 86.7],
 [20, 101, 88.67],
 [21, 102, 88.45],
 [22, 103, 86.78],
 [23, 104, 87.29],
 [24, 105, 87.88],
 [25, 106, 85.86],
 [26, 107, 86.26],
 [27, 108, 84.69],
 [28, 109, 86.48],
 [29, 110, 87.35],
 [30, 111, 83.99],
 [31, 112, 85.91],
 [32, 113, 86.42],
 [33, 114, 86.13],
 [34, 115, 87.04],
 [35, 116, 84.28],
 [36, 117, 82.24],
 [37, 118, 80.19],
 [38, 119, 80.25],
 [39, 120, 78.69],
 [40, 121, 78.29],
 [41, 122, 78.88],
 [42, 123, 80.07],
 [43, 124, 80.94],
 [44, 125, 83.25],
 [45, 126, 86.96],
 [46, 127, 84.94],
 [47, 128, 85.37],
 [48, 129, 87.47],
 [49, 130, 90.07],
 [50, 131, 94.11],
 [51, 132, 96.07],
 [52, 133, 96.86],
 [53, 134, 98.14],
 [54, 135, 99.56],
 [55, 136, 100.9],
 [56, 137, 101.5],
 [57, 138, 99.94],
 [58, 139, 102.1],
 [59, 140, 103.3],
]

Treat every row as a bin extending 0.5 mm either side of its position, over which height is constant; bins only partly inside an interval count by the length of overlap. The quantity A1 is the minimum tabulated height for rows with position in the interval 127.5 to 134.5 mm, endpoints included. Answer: 85.37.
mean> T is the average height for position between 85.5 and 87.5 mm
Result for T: 87.5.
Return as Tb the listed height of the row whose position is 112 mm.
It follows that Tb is 85.91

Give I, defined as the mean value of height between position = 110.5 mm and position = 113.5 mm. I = 85.4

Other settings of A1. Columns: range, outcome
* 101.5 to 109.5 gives 84.69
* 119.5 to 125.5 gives 78.29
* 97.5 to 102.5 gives 86.7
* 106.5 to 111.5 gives 83.99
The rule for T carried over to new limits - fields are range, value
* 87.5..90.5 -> 87.5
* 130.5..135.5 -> 96.9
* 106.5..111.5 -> 85.8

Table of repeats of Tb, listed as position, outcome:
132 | 96.07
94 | 90.44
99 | 89.49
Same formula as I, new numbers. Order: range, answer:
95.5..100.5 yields 89.7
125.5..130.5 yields 87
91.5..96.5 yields 90.6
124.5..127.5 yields 85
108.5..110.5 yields 86.9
